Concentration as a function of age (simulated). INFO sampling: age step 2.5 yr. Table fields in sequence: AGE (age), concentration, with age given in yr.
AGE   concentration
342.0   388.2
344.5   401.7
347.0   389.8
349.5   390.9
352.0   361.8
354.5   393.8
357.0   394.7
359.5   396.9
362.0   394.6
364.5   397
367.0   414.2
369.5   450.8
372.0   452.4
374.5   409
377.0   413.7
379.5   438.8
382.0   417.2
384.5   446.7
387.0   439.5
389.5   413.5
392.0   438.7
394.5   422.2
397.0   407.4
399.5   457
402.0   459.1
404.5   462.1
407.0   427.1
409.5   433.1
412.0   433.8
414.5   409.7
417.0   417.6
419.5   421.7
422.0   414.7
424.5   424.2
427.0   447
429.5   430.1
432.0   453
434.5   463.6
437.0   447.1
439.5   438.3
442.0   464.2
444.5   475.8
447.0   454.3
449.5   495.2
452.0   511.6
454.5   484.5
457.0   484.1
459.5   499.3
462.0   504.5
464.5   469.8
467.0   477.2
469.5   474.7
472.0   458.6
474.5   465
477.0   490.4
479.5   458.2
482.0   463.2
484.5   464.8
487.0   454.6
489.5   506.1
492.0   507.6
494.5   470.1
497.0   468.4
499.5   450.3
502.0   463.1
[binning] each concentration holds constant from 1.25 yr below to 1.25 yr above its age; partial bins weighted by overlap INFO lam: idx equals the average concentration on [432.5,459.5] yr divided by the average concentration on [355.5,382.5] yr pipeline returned 1.14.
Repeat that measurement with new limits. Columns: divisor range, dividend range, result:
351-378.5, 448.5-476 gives 1.19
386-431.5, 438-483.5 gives 1.10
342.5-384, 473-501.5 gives 1.16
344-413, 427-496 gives 1.12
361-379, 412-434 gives 1.02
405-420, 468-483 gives 1.10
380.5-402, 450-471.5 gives 1.13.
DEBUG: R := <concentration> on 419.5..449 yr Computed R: 447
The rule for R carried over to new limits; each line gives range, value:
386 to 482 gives 454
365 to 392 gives 429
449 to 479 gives 484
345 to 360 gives 388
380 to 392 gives 431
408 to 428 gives 425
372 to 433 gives 431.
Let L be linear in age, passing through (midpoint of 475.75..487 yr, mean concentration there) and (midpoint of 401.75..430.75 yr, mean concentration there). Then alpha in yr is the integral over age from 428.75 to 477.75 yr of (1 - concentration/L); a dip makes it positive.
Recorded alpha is -2.2 yr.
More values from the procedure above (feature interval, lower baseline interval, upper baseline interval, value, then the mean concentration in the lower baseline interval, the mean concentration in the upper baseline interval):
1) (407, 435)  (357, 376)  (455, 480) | 1.18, 415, 479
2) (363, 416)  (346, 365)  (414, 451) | -2.11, 390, 445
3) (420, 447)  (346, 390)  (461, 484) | 0.29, 412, 473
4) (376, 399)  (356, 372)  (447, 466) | 0.21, 412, 490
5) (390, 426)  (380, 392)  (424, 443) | 0.63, 431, 447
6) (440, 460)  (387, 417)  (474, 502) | -1.16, 433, 472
